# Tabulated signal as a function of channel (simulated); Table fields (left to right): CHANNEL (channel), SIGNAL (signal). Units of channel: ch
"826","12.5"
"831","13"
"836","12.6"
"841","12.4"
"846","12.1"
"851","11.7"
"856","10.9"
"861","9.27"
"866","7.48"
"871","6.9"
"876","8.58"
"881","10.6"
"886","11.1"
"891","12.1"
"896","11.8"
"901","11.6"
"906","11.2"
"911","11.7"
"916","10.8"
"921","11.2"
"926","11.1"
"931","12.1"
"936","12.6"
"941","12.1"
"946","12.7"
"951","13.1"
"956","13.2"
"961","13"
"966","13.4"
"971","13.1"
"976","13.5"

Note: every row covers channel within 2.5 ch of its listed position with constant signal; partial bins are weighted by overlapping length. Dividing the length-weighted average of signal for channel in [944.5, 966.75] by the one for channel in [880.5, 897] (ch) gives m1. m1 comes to 1.14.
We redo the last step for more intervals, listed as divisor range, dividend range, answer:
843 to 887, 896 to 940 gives 1.18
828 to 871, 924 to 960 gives 1.14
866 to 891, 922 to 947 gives 1.28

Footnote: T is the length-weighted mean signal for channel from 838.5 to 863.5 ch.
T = 11.3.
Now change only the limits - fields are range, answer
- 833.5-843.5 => 12.5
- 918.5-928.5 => 11.2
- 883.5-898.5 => 11.7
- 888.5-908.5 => 11.7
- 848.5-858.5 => 11.3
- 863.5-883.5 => 8.39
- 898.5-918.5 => 11.3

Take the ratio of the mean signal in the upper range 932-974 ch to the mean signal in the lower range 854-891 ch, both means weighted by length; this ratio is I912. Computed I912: 1.4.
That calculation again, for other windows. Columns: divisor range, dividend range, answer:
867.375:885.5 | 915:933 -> 1.27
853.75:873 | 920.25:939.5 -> 1.37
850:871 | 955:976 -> 1.41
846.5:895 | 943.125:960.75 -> 1.30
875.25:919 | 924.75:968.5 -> 1.13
